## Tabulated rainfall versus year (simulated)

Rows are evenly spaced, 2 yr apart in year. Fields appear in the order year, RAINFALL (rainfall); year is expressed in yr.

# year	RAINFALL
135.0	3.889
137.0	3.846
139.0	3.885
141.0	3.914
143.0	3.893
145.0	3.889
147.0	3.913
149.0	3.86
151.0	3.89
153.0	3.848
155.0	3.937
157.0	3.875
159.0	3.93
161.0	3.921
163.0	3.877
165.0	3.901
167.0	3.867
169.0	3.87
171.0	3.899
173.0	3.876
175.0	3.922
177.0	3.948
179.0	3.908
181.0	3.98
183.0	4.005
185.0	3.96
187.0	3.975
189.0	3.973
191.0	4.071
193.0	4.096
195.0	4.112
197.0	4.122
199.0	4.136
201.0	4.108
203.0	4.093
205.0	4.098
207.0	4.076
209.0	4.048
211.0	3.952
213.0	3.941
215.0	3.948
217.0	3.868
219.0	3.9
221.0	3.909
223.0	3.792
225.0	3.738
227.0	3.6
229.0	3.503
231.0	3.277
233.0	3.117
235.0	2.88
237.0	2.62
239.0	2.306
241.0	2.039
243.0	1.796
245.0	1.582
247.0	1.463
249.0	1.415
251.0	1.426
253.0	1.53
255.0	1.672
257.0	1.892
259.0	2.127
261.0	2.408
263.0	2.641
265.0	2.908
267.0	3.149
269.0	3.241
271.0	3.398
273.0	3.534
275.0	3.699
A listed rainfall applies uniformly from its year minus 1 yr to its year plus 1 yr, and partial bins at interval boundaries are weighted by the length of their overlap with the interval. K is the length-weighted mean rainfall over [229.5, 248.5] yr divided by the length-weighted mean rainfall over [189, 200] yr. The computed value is 0.57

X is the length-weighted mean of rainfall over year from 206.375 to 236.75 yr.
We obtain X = 3.67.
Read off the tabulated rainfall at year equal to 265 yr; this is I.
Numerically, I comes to 2.908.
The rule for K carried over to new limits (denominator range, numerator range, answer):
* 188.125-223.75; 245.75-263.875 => 0.46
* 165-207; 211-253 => 0.72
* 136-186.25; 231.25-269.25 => 0.57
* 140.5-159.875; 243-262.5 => 0.45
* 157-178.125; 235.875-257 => 0.46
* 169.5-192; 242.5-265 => 0.47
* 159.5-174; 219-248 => 0.74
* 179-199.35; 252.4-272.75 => 0.63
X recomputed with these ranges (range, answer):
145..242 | 3.78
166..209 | 4.01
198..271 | 3.01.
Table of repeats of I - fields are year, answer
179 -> 3.908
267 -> 3.149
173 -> 3.876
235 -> 2.88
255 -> 1.672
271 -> 3.398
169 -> 3.87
